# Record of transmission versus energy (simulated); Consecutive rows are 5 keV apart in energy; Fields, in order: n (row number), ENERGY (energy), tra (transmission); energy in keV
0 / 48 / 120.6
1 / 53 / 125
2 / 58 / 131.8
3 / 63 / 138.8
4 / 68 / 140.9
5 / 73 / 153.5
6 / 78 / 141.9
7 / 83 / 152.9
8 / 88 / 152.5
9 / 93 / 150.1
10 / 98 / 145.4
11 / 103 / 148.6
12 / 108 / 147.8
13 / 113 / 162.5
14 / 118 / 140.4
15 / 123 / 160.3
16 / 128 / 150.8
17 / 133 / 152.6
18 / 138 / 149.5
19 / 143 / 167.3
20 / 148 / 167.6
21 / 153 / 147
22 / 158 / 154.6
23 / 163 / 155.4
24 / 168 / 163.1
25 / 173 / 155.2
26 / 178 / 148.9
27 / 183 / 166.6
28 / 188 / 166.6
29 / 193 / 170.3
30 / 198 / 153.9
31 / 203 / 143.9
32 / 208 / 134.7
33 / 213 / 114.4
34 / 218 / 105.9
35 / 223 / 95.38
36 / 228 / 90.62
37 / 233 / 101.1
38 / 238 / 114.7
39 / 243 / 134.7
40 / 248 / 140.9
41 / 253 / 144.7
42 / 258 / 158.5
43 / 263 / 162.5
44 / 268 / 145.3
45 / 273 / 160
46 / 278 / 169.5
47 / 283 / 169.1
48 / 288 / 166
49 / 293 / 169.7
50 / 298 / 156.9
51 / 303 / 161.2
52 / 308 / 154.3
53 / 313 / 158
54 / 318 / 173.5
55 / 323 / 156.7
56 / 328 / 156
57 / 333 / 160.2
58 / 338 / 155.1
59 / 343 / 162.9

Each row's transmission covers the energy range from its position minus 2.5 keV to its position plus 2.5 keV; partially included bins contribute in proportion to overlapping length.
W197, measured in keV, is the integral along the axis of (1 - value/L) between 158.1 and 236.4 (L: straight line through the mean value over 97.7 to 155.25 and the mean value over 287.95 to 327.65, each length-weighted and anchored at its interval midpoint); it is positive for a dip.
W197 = 9.3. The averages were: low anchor 154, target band 138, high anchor 161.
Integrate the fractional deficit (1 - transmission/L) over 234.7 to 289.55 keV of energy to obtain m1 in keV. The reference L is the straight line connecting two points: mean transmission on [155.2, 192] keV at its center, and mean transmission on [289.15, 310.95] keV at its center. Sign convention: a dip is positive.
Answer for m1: 3.4 keV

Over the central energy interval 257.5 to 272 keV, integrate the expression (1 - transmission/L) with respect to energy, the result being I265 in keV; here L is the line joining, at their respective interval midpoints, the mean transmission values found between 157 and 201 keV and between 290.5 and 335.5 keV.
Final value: 0.43 keV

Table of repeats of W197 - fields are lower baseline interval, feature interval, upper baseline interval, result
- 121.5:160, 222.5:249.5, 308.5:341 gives 7.7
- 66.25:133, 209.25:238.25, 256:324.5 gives 9.8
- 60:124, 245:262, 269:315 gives 1.1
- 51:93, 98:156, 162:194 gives -0.6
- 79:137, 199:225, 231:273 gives 3.9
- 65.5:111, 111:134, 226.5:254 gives -1.8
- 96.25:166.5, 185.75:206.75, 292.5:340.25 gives -0.2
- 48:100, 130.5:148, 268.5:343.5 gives -1.2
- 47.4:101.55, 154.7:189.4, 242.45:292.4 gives -2.0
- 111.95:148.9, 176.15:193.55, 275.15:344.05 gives -0.6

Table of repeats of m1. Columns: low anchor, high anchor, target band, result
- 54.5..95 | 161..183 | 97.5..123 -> -0.2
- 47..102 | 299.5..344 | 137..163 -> -1.8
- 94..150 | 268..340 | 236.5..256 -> 2.9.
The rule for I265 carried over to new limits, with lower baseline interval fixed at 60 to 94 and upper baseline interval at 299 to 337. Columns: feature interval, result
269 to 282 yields -0.46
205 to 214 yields 1.55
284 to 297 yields -0.70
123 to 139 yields -0.30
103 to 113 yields -0.21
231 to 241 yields 2.95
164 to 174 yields -0.49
